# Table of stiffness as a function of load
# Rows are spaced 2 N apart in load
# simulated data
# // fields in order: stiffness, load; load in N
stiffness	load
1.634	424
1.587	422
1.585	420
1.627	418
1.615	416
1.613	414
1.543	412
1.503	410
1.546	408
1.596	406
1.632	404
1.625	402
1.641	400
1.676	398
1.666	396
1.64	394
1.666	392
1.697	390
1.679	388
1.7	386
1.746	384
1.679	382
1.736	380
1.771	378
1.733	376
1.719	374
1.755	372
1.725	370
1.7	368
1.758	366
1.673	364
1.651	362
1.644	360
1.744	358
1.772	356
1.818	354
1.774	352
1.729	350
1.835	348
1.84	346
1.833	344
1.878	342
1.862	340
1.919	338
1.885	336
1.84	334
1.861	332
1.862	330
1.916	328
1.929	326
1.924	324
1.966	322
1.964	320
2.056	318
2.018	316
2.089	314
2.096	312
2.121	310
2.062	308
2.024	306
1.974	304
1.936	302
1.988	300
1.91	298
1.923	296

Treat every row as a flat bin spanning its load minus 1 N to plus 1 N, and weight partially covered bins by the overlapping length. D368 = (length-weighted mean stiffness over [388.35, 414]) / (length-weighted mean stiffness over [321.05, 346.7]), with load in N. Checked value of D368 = 0.9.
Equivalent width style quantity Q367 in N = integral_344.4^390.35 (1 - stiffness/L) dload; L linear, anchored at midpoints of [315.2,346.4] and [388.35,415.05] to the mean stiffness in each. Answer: 0.6 N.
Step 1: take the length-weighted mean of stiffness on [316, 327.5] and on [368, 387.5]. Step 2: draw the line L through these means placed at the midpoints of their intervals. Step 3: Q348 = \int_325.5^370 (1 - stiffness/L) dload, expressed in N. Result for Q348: 1.3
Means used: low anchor 1.97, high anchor 1.73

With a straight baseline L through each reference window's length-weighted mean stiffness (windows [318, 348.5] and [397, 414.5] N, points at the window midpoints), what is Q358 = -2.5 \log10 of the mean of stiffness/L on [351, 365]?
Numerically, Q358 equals 0.04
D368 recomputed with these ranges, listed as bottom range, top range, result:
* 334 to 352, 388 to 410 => 0.89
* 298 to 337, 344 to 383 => 0.88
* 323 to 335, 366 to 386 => 0.92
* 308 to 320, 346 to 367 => 0.84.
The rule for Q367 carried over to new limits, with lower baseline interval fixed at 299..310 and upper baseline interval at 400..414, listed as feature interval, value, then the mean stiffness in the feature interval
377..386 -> -0.22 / 1.73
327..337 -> 0.11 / 1.87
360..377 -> 0.31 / 1.71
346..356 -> 0.12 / 1.79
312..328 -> -0.41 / 1.99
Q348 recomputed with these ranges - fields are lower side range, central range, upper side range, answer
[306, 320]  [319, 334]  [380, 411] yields 0.62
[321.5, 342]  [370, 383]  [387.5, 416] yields -0.09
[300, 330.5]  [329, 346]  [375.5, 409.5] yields 0.33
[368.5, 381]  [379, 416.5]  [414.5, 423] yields 0.59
